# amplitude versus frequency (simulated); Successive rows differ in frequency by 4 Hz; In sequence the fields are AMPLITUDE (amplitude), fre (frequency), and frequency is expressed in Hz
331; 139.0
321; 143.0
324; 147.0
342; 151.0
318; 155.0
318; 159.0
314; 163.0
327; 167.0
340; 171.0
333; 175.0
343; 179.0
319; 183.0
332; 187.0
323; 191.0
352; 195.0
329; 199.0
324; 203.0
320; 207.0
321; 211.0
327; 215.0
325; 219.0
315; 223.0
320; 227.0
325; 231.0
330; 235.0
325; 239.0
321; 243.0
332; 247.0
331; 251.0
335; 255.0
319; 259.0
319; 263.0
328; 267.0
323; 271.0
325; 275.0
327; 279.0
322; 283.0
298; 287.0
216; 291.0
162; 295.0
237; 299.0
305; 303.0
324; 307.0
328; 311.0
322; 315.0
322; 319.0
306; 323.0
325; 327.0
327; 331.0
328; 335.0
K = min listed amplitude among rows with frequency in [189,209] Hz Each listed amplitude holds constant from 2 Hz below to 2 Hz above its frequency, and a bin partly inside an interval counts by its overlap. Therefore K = 320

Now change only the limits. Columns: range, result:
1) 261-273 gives 319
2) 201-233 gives 315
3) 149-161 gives 318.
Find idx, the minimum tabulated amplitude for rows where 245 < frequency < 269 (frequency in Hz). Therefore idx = 319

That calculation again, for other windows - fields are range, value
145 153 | 324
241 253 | 321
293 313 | 162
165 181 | 327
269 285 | 322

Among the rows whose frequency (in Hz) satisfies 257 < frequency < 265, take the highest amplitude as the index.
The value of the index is 319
